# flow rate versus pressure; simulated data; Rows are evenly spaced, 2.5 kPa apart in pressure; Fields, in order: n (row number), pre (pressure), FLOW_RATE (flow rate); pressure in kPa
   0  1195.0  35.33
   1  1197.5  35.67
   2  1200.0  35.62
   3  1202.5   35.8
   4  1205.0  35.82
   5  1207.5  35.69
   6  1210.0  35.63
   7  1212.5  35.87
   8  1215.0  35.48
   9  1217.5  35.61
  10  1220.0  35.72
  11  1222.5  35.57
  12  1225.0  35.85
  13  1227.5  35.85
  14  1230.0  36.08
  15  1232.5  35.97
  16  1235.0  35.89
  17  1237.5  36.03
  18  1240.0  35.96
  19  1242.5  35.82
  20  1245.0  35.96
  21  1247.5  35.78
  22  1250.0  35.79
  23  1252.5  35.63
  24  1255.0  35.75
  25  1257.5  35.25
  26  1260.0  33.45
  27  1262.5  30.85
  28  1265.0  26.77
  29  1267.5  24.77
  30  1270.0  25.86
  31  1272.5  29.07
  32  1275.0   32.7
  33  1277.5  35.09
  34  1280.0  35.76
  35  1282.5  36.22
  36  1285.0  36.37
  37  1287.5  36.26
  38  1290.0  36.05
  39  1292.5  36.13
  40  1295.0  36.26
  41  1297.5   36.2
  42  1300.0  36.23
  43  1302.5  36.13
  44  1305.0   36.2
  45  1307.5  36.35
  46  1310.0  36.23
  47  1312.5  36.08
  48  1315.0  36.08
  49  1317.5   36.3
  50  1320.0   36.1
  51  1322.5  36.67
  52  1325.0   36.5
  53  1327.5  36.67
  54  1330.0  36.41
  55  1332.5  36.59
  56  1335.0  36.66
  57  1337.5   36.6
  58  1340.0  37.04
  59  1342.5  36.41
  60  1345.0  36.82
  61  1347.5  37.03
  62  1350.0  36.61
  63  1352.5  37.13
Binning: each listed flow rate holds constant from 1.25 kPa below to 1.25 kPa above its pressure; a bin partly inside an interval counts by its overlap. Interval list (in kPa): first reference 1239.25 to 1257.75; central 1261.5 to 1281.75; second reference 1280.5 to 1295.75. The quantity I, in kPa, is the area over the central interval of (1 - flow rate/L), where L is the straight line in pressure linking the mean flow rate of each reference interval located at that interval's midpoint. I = 3.2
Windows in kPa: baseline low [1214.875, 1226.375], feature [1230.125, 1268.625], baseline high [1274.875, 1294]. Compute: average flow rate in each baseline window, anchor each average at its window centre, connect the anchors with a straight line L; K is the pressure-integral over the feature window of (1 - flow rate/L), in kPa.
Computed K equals 1.76 kPa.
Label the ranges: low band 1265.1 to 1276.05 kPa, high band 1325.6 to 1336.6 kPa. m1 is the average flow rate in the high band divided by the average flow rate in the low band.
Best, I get 1.31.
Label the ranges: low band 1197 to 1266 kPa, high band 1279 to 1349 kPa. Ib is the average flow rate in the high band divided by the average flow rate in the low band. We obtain 1.0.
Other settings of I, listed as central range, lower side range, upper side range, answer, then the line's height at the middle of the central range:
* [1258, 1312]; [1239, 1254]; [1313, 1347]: 3.5 kPa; 36.1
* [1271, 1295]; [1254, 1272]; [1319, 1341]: -2.0 kPa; 32.1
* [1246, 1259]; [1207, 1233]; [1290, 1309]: 0.1 kPa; 35.9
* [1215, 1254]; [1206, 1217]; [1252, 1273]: -2.8 kPa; 33.4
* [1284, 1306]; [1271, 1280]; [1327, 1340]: -1.5 kPa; 33.9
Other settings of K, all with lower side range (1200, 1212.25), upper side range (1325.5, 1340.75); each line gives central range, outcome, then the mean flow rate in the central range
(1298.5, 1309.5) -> 0.06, 36.2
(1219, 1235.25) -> 0.02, 35.8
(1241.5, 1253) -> 0.07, 35.8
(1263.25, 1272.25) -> 2.42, 26.4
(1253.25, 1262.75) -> 0.49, 34.2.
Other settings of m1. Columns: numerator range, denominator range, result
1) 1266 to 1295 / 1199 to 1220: 0.93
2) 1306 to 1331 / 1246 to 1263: 1.04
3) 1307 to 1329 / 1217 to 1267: 1.04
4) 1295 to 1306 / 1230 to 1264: 1.03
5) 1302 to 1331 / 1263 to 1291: 1.13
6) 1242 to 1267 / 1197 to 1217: 0.95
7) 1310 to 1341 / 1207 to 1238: 1.02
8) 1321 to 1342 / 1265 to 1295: 1.11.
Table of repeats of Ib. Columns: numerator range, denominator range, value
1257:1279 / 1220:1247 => 0.84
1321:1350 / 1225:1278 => 1.09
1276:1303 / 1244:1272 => 1.12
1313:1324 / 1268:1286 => 1.11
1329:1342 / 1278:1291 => 1.02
